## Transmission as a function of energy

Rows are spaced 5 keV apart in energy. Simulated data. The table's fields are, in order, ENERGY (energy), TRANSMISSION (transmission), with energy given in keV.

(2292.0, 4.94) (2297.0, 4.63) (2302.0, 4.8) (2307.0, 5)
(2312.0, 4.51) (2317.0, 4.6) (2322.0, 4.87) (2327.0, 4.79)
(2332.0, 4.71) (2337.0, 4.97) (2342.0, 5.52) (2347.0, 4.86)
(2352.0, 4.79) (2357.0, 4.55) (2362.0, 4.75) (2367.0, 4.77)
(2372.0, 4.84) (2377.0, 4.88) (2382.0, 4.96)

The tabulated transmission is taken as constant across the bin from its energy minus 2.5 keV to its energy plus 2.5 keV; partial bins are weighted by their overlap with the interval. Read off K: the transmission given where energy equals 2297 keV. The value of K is 4.63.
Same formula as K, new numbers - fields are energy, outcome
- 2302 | 4.8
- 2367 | 4.77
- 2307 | 5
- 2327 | 4.79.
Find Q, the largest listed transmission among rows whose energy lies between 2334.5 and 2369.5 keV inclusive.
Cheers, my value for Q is 5.52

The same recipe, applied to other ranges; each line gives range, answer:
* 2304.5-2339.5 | 5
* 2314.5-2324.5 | 4.87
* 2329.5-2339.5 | 4.97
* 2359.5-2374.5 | 4.84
